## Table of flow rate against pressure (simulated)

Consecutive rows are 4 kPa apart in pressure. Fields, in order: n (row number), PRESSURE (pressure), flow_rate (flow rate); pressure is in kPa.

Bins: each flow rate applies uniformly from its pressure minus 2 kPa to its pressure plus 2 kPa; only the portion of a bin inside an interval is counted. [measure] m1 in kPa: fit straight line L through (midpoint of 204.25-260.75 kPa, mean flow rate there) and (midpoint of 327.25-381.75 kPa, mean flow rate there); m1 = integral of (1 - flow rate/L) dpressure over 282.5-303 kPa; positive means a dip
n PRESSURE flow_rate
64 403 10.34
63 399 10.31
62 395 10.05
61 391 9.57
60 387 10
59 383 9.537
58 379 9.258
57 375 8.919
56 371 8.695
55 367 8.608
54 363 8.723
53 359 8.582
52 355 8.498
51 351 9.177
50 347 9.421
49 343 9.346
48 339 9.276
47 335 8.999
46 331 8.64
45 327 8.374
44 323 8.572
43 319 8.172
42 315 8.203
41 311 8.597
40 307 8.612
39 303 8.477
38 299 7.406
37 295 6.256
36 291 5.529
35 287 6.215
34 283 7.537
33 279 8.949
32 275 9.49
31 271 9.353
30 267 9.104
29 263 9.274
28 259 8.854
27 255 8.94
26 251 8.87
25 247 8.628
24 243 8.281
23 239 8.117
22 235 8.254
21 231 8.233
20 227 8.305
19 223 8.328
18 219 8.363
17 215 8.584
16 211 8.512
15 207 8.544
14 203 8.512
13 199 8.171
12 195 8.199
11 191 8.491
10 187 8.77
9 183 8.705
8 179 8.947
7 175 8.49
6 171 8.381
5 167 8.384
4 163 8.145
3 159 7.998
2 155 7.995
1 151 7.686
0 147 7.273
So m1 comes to 4.7 kPa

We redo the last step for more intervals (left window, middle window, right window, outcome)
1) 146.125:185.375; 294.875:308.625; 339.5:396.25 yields 1.55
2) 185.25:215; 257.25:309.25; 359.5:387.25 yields 3.85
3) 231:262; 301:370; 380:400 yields 4.68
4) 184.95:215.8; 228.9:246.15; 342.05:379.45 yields 0.64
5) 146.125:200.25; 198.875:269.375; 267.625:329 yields -3.60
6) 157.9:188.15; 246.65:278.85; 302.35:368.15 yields -1.72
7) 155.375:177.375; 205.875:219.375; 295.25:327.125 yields -0.44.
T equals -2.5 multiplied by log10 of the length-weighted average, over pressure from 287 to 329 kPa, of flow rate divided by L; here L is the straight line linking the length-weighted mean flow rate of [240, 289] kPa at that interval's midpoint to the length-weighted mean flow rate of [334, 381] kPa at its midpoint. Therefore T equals 0.14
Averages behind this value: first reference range 8.61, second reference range 8.96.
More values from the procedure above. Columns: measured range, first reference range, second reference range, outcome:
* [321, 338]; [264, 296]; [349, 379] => -0.03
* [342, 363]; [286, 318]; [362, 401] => -0.03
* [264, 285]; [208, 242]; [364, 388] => -0.04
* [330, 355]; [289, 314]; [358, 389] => -0.09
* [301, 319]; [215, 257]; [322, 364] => 0.04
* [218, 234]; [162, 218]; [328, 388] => 0.04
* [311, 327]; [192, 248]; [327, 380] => 0.05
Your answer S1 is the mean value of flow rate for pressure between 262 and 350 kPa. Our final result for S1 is 8.35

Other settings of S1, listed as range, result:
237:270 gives 8.78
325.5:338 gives 8.73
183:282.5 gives 8.62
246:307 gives 8.2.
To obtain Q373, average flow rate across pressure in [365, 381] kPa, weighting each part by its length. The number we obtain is 8.87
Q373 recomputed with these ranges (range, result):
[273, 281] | 9.22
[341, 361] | 9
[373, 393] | 9.46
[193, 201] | 8.18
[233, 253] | 8.43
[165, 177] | 8.42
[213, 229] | 8.39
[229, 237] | 8.24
